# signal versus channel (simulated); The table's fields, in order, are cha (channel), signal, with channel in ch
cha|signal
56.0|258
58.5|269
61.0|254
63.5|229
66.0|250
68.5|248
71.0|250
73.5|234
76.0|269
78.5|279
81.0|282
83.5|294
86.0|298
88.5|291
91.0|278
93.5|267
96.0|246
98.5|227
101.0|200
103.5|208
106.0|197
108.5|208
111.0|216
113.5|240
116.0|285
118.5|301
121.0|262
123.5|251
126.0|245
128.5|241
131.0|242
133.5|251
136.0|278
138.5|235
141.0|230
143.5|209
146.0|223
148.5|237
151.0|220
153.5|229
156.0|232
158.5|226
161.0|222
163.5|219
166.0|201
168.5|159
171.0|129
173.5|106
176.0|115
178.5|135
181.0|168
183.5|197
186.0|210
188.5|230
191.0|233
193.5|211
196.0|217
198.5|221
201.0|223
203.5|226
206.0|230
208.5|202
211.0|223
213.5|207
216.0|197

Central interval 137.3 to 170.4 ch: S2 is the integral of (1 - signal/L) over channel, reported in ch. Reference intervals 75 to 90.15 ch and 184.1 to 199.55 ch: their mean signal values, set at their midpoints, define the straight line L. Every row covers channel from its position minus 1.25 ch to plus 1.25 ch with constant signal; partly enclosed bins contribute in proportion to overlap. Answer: 3.5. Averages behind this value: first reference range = 286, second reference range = 219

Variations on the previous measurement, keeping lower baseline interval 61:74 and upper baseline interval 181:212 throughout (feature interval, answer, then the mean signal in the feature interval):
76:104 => -2.7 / 263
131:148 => -0.7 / 238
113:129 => -2.1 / 263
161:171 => 1.5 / 189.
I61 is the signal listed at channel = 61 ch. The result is 254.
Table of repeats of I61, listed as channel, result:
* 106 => 197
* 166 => 201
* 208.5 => 202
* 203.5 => 226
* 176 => 115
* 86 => 298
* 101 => 200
